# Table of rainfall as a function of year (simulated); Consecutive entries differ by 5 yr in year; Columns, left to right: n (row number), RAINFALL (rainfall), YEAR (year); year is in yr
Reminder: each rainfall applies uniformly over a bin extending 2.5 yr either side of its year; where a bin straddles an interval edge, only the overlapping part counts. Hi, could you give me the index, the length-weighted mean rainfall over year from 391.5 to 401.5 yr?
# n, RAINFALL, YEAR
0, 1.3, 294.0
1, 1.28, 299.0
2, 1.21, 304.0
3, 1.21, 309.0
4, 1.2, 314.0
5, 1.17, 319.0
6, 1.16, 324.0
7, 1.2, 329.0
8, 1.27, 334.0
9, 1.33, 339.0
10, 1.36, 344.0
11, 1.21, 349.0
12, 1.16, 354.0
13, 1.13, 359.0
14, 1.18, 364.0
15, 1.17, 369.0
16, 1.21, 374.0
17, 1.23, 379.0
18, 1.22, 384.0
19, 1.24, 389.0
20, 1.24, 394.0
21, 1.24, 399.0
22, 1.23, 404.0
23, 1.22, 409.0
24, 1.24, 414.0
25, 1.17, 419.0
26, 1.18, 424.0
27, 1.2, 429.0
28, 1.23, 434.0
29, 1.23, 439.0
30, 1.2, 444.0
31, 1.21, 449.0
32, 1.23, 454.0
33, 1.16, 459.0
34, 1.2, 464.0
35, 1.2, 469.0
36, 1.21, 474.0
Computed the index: 1.24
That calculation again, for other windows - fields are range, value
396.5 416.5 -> 1.23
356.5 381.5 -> 1.18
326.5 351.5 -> 1.27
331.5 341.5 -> 1.3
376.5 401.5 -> 1.23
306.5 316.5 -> 1.21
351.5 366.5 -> 1.16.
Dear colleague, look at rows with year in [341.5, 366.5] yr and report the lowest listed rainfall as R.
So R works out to 1.13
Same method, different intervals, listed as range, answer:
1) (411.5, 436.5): 1.17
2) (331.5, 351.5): 1.21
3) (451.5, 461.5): 1.16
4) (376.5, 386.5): 1.22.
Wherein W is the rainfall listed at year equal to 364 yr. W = 1.18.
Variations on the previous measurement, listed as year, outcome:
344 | 1.36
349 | 1.21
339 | 1.33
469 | 1.2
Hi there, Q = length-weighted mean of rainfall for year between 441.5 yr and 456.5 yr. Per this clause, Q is 1.21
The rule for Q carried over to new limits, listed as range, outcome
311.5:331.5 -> 1.18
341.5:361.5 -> 1.22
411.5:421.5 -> 1.21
